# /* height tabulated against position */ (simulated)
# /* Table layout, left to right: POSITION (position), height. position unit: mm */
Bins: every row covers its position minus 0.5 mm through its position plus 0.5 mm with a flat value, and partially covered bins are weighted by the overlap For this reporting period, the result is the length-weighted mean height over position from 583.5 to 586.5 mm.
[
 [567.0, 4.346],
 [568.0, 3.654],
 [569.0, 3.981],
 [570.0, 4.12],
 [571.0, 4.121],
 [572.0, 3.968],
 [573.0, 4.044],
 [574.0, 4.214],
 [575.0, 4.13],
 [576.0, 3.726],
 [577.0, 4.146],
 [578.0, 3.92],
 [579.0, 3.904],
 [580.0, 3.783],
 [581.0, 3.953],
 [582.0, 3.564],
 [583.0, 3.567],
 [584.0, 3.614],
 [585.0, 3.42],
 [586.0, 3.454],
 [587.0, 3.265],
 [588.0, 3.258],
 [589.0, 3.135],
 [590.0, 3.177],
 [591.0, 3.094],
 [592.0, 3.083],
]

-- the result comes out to 3.5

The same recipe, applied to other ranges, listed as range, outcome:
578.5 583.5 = 3.75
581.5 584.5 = 3.58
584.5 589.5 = 3.31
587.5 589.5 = 3.2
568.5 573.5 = 4.05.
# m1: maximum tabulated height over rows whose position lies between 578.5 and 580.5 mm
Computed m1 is 3.904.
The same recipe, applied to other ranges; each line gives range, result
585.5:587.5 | 3.454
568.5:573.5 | 4.121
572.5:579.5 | 4.214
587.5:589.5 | 3.258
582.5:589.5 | 3.614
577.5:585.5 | 3.953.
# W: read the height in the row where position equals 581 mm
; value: 3.953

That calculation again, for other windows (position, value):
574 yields 4.214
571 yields 4.121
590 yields 3.177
